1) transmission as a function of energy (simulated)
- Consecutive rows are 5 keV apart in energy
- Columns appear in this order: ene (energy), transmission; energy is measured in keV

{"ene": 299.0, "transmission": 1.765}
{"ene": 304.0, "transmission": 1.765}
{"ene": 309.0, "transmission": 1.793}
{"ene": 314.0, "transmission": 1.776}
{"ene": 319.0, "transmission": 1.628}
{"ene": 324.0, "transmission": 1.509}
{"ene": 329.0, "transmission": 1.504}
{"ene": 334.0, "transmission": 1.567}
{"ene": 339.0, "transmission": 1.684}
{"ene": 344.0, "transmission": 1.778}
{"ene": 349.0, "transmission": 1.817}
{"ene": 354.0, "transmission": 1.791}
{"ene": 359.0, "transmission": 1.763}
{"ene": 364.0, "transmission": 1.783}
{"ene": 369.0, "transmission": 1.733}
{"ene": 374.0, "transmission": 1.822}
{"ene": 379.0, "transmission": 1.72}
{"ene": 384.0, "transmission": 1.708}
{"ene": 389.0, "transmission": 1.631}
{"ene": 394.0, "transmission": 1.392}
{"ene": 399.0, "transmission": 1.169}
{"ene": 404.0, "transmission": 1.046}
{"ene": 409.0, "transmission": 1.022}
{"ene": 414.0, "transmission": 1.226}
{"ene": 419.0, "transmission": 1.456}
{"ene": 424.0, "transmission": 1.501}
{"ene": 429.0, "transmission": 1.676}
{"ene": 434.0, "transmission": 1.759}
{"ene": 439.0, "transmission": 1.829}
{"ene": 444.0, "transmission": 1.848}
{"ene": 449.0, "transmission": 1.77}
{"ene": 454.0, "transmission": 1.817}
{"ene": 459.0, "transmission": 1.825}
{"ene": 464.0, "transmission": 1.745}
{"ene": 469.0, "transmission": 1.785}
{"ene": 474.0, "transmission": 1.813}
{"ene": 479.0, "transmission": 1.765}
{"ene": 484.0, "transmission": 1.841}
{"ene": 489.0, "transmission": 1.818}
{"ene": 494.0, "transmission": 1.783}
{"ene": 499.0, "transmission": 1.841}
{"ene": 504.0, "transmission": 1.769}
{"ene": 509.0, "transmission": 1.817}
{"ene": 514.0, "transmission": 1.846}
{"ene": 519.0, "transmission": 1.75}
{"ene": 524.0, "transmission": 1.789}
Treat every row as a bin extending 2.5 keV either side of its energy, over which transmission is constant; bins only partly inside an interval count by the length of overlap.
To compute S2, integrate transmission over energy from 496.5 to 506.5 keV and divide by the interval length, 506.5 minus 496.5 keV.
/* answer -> 1.8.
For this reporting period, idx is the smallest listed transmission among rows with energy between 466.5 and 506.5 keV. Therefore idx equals 1.765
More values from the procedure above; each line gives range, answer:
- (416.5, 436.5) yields 1.456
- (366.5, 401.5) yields 1.169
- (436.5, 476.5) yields 1.745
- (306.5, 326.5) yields 1.509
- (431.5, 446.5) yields 1.759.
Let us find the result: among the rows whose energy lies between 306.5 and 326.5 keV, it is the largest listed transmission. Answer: 1.793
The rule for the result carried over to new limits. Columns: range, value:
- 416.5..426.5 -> 1.501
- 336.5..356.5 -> 1.817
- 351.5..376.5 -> 1.822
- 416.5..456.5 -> 1.848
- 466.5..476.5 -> 1.813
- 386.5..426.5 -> 1.631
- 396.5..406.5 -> 1.169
